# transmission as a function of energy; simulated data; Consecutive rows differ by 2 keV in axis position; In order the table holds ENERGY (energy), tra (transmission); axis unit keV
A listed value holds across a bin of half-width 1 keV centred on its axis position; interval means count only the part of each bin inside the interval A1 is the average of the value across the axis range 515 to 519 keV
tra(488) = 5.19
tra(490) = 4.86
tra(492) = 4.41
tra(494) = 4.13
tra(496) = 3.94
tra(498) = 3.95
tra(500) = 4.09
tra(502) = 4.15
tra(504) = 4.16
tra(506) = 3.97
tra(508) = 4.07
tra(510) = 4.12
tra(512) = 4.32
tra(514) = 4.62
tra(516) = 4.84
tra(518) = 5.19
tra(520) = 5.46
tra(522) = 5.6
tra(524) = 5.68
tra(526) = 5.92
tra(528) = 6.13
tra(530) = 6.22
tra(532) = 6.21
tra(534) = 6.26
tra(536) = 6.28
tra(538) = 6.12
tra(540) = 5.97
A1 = 5.02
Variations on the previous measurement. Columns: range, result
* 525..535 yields 6.15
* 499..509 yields 4.09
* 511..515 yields 4.47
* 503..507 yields 4.07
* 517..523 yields 5.42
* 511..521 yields 4.89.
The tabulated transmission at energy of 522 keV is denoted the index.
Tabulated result 5.6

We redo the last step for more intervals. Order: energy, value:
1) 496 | 3.94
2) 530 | 6.22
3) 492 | 4.41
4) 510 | 4.12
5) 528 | 6.13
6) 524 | 5.68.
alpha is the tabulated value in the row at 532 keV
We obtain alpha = 6.21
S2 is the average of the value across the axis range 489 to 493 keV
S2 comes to 4.63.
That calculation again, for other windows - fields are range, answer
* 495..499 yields 3.95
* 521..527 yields 5.73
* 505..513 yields 4.12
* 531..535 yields 6.23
